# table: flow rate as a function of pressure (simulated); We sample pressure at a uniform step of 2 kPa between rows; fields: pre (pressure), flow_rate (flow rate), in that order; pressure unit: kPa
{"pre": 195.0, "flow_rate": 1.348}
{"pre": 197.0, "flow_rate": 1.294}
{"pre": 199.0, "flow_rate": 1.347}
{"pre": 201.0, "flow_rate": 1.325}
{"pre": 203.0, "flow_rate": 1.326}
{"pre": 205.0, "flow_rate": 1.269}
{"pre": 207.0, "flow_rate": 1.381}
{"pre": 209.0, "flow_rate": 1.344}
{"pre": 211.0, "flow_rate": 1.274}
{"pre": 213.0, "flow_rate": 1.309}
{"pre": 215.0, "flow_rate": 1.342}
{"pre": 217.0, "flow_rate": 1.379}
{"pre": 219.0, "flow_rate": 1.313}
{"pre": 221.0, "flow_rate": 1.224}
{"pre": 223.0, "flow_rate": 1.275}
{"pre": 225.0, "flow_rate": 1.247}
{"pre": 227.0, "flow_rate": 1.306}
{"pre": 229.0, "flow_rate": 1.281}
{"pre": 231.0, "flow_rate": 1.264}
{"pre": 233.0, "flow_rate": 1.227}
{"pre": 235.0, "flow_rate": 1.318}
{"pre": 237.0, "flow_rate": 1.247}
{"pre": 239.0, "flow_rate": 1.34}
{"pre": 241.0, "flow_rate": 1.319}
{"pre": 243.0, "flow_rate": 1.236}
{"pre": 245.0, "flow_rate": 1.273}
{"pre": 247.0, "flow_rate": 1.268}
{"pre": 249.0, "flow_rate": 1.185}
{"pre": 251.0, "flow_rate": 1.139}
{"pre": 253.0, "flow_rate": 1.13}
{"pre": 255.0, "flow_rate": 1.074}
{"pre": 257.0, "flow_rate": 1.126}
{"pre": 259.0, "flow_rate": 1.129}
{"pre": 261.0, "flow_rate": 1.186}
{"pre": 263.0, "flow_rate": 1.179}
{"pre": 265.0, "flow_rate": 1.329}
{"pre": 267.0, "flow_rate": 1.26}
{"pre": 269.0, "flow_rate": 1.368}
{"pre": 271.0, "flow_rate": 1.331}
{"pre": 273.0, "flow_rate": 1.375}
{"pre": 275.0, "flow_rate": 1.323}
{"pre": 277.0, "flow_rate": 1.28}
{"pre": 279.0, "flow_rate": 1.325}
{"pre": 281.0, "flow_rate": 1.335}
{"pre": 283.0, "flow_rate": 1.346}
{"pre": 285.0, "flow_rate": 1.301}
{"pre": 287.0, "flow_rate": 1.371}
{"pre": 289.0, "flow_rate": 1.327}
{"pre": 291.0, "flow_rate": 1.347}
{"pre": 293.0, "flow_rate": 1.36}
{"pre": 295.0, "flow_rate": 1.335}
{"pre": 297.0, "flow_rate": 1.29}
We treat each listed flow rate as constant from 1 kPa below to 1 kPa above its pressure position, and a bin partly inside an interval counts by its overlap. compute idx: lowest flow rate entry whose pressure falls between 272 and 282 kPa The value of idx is 1.28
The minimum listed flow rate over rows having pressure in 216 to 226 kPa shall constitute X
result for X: 1.224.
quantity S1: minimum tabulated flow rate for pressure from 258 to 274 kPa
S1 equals 1.129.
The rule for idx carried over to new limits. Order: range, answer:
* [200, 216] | 1.269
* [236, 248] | 1.236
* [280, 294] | 1.301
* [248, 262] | 1.074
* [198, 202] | 1.325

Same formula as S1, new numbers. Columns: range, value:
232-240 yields 1.227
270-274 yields 1.331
